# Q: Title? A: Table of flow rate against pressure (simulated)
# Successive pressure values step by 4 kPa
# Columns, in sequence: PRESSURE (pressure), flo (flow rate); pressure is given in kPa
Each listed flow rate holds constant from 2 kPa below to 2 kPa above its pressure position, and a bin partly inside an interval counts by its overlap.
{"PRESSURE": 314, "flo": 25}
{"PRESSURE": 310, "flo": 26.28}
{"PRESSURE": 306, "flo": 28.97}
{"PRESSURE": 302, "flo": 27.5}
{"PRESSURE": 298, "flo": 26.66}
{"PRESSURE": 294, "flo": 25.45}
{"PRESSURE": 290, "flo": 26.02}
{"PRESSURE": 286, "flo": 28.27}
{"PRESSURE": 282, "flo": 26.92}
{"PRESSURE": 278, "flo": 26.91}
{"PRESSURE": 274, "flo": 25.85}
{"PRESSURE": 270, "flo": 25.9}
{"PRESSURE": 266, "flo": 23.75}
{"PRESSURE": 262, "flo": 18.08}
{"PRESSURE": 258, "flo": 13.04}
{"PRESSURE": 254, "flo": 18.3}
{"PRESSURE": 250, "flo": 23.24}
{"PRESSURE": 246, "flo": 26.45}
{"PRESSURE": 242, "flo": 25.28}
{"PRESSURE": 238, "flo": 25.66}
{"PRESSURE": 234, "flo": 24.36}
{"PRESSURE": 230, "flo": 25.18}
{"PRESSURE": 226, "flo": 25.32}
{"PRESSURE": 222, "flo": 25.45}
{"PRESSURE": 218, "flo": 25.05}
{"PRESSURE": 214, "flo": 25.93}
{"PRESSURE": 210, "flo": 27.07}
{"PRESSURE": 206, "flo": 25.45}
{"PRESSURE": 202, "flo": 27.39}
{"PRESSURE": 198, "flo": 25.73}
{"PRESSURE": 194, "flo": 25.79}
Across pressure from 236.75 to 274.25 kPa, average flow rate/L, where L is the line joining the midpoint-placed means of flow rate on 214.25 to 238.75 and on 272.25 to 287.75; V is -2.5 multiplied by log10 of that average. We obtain 0.17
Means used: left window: 25.2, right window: 27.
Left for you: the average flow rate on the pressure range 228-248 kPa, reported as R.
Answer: 25.4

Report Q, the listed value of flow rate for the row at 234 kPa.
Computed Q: 24.36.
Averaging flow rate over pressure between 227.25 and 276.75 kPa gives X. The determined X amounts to 23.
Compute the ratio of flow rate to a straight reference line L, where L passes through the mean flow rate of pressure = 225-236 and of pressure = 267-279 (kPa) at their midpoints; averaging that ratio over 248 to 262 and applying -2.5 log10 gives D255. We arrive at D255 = 0.37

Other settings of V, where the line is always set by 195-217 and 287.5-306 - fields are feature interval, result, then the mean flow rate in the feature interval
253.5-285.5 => 0.17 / 22.8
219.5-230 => 0.04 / 25.3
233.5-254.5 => 0.09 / 24.2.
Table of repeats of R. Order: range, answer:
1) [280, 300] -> 26.7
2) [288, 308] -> 26.9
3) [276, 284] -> 26.9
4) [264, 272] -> 24.8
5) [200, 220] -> 26.2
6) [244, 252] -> 24.8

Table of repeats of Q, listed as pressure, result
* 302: 27.5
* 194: 25.79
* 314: 25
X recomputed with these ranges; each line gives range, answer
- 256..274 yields 20.8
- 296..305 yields 27.3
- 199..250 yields 25.6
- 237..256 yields 23.7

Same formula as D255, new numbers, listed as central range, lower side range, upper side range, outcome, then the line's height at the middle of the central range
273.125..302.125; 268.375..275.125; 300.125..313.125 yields -0.01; 26.6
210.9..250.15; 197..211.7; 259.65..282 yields 0.01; 25.6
